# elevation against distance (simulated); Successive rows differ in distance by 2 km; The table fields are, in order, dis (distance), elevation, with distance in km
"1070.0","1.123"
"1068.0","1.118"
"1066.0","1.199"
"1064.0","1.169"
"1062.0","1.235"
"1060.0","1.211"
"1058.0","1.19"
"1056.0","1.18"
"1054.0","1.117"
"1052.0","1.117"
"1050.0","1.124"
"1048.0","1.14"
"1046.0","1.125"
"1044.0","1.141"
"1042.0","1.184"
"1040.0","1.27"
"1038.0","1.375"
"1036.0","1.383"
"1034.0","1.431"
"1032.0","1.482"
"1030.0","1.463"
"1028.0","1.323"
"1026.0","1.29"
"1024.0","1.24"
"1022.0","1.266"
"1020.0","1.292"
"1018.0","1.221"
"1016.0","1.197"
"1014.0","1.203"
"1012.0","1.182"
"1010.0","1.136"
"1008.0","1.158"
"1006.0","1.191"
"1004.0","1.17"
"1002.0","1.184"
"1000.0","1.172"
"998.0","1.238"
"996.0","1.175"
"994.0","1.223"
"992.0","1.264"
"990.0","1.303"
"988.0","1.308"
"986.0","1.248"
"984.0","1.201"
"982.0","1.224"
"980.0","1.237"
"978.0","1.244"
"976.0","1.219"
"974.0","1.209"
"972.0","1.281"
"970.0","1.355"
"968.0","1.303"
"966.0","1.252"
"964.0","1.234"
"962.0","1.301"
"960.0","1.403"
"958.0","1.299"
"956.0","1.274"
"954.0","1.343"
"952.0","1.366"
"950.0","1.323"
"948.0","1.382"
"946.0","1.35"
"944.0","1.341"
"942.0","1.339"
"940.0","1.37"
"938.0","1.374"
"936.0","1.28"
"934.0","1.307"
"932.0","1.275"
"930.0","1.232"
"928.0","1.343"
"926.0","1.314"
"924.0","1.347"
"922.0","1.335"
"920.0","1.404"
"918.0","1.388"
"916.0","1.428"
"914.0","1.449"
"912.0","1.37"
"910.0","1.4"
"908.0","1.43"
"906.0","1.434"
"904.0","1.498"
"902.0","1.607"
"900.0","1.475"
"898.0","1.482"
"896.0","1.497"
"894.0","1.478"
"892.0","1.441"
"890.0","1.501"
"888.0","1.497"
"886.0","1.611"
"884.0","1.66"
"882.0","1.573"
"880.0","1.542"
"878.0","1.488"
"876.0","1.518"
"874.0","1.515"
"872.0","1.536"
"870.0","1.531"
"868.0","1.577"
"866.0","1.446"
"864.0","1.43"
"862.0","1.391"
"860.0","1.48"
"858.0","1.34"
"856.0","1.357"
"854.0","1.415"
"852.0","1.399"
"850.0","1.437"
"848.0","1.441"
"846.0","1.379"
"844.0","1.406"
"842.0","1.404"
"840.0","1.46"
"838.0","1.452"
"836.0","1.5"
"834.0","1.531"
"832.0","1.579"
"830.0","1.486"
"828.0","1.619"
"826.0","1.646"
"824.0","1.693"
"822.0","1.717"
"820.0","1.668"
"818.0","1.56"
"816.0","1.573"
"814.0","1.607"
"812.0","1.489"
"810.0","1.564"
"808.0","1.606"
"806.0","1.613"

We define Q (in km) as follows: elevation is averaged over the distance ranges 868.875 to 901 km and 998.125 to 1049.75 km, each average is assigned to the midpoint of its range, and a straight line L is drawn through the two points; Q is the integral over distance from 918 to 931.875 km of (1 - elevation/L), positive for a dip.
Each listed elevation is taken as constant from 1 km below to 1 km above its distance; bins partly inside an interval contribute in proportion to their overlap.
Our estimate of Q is 1.1 km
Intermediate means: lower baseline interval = 1.52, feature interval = 1.33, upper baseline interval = 1.25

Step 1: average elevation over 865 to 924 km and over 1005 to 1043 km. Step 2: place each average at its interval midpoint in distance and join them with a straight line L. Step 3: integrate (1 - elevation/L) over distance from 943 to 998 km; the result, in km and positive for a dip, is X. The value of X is 3.3 km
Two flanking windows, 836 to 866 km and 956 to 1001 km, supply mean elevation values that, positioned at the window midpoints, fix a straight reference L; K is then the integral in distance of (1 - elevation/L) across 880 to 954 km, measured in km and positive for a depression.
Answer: -4.3 km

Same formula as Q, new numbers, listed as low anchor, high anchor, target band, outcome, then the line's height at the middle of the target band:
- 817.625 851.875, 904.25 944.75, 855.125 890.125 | -1.10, 1.46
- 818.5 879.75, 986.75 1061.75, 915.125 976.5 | 1.33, 1.35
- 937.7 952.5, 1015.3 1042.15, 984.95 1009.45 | 2.13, 1.33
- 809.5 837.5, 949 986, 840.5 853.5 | 1.04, 1.54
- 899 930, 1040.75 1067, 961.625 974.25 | 0.35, 1.32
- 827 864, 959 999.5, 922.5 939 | 0.23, 1.33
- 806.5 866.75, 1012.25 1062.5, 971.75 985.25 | 0.96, 1.32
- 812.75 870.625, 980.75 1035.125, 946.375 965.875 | 0.10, 1.33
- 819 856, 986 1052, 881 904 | -1.60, 1.43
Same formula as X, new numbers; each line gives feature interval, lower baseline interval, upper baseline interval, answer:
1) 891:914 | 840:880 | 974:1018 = -1.48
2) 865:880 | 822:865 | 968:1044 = -0.86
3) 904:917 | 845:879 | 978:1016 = -0.56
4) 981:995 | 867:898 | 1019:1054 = 1.01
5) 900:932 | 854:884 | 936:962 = 0.10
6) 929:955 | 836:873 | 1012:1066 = 0.32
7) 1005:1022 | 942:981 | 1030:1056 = 0.87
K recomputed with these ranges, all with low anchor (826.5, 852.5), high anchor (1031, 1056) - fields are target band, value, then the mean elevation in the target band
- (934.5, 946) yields 0.1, 1.34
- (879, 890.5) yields -1.2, 1.57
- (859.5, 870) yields -0.2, 1.47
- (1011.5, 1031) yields -0.1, 1.27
